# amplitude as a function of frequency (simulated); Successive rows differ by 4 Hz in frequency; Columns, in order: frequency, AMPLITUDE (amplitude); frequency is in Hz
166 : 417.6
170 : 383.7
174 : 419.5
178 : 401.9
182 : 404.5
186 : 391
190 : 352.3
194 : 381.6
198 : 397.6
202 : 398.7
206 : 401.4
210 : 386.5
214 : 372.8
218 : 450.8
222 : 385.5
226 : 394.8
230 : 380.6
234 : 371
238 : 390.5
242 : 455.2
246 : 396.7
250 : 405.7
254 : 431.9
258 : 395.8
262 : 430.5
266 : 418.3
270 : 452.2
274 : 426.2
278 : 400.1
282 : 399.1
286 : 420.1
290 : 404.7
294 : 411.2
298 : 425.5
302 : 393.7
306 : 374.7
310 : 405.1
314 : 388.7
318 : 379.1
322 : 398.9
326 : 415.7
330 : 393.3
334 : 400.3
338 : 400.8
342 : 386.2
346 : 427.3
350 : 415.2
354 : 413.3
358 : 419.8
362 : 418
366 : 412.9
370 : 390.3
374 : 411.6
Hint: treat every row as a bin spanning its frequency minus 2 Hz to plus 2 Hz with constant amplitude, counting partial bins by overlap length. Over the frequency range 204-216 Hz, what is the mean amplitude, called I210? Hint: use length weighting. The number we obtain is 387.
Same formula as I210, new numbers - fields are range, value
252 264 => 419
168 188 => 400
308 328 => 398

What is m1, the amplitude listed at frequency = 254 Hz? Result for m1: 431.9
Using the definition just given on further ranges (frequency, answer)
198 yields 397.6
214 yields 372.8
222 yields 385.5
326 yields 415.7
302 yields 393.7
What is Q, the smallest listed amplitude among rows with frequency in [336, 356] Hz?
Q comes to 386.2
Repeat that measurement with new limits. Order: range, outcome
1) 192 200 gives 381.6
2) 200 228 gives 372.8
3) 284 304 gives 393.7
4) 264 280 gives 400.1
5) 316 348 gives 379.1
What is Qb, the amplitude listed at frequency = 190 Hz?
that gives 352.3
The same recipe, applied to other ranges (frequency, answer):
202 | 398.7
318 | 379.1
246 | 396.7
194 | 381.6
